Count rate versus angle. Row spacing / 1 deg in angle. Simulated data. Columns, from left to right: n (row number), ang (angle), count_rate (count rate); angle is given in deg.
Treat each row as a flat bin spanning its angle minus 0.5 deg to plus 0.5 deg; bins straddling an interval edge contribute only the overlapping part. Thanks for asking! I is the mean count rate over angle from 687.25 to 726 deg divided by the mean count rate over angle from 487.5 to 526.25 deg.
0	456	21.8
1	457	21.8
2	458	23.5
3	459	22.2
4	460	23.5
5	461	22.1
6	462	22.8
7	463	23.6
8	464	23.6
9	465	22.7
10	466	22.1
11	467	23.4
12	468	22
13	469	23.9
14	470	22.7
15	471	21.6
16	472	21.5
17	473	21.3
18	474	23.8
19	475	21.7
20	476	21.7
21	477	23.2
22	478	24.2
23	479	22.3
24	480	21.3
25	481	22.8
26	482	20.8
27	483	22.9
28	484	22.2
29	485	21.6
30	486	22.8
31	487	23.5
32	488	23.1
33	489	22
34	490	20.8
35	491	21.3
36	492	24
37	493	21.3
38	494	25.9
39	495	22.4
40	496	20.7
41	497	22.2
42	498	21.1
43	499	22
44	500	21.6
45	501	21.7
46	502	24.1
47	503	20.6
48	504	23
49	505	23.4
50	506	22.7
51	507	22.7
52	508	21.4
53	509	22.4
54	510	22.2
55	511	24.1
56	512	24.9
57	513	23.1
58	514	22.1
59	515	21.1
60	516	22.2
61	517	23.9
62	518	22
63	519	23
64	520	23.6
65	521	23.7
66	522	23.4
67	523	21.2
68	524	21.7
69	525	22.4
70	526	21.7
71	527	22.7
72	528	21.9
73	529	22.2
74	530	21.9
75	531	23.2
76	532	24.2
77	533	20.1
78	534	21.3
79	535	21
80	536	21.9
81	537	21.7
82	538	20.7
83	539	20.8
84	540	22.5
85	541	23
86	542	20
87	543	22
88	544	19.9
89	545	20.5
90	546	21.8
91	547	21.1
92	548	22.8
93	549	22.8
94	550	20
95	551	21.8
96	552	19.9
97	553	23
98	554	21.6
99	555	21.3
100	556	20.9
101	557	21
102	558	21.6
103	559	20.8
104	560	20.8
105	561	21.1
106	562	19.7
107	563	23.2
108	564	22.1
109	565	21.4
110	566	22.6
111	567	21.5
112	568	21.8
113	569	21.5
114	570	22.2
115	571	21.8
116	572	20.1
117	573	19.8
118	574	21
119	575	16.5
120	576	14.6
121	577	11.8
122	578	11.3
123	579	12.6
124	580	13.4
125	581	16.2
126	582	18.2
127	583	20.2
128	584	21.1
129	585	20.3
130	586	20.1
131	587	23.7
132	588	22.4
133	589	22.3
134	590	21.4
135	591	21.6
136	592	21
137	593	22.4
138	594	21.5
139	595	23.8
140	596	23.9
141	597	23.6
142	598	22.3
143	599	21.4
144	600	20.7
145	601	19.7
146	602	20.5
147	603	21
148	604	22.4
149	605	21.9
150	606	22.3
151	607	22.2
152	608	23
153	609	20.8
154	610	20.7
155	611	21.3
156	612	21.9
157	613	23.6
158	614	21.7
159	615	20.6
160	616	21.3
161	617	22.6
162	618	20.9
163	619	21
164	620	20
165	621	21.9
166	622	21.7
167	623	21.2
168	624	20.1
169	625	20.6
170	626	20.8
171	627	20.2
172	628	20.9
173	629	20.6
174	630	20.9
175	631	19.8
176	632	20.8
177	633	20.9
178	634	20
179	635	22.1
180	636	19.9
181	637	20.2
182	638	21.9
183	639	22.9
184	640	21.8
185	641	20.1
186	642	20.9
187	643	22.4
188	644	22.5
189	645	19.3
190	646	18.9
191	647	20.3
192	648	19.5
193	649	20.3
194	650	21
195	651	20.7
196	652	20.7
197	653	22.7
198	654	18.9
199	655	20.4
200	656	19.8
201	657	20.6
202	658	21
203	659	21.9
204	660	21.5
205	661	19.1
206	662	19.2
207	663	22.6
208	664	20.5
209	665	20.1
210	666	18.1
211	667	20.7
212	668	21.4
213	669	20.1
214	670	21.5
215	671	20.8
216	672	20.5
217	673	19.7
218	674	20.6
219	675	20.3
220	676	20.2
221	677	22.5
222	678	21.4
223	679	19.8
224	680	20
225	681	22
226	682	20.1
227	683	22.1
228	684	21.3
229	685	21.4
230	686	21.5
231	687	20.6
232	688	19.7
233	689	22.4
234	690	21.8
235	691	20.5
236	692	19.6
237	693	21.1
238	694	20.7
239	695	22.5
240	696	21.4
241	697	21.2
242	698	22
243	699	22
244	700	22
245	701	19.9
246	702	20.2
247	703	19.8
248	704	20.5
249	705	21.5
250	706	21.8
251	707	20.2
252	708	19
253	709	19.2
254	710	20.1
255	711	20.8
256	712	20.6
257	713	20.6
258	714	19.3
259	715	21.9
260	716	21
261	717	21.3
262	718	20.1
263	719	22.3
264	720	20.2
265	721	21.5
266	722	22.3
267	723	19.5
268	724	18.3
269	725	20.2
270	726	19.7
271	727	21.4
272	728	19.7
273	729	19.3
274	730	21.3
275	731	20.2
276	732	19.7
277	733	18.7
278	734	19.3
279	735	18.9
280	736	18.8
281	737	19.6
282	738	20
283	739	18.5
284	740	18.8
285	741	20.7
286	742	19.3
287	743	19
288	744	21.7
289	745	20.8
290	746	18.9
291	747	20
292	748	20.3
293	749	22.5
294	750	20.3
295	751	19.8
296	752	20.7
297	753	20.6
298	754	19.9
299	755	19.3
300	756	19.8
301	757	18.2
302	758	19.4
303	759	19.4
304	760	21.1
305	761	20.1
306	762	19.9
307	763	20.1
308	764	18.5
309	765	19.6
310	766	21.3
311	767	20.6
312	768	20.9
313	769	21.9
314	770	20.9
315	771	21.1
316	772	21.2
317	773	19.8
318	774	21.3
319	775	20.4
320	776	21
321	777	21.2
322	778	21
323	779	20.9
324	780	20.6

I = 0.9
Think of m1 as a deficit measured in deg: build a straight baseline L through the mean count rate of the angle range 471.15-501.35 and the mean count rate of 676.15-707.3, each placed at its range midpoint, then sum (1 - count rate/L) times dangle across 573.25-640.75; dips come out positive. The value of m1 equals 3.1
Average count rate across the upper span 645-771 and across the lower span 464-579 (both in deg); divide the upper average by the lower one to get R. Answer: 0.94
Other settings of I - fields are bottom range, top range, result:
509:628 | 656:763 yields 0.96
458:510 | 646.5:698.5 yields 0.93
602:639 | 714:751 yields 0.95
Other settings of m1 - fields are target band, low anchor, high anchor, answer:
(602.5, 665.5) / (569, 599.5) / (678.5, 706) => -2.0 deg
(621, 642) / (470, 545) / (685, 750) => 0.3 deg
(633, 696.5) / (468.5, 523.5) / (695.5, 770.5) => 0.3 deg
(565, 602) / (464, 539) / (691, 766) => 2.7 deg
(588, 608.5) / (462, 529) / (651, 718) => -0.4 deg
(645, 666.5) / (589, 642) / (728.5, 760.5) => 0.6 deg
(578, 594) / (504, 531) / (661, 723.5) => 1.7 deg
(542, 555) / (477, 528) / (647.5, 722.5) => 0.4 deg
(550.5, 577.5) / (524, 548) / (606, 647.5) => 1.2 deg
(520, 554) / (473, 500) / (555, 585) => -2.1 deg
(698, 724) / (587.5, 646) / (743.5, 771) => -0.1 deg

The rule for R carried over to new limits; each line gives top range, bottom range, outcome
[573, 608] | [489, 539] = 0.90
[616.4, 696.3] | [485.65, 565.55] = 0.94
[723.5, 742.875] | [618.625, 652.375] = 0.94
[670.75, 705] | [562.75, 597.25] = 1.05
